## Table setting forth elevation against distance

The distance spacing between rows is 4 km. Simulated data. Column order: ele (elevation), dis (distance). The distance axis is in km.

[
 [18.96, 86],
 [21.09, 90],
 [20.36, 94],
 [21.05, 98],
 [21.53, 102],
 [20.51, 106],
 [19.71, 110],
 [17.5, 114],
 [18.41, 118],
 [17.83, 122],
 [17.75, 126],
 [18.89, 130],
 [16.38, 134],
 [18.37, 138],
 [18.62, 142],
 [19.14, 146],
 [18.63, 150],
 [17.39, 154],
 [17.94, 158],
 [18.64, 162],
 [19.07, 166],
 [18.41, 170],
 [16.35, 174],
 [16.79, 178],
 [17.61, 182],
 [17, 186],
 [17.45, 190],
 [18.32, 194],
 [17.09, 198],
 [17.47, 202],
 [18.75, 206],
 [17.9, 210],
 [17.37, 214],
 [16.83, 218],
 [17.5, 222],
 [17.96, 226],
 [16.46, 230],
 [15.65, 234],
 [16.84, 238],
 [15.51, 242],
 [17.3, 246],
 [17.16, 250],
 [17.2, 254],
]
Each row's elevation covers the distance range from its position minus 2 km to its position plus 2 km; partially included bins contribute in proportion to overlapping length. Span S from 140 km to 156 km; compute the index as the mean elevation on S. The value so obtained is 18.4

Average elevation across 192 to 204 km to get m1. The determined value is 17.6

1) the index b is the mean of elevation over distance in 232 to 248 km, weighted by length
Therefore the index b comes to 16.3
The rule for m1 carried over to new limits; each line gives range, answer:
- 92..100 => 20.7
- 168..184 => 17.3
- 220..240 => 16.9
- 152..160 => 17.7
